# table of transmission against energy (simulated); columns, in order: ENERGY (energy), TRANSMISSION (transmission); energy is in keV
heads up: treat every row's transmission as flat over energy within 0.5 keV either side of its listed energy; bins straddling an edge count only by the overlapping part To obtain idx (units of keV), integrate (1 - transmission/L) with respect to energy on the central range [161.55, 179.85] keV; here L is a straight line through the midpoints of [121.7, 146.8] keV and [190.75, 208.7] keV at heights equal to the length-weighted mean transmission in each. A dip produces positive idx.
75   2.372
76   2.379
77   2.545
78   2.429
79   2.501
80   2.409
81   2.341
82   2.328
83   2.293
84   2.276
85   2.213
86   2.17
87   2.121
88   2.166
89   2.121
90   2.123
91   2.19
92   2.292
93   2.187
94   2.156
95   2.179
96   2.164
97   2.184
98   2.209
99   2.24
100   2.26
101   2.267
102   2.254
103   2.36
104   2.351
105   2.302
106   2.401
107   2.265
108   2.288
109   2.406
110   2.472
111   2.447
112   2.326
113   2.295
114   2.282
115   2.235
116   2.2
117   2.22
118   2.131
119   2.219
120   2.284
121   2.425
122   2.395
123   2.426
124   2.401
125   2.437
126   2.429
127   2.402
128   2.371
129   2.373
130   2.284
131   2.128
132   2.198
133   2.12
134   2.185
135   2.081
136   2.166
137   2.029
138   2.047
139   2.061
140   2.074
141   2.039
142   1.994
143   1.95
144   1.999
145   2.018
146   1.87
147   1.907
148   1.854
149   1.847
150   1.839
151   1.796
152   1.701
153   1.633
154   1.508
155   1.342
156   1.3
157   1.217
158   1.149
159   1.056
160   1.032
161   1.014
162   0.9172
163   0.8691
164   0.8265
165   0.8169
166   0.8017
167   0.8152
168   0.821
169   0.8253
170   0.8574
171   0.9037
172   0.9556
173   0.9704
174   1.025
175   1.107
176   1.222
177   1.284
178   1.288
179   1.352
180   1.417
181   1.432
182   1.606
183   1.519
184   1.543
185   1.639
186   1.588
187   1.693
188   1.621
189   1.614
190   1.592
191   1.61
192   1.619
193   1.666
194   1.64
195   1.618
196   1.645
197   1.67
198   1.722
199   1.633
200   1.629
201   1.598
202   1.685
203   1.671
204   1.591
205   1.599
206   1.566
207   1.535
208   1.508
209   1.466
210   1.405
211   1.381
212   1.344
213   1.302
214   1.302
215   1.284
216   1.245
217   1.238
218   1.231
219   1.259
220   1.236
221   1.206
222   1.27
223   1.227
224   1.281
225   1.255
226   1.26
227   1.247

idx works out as 8.55 keV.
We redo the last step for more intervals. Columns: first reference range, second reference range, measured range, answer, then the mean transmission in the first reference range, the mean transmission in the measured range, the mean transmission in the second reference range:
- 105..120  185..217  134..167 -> 6.82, 2.3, 1.58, 1.55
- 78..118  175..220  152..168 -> 6.21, 2.27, 1.1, 1.49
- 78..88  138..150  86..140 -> -3.17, 2.29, 2.25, 1.96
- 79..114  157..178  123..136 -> -4.79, 2.27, 2.29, 0.977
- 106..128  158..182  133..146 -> -1.93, 2.34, 2.05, 1.04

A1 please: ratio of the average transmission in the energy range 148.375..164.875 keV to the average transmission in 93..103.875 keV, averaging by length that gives 0.59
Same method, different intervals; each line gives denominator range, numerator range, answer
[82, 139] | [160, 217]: 0.60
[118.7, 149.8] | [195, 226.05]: 0.66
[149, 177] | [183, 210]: 1.41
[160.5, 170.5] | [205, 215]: 1.66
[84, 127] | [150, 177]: 0.49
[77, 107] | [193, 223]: 0.65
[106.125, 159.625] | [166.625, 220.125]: 0.68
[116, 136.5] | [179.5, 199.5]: 0.70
